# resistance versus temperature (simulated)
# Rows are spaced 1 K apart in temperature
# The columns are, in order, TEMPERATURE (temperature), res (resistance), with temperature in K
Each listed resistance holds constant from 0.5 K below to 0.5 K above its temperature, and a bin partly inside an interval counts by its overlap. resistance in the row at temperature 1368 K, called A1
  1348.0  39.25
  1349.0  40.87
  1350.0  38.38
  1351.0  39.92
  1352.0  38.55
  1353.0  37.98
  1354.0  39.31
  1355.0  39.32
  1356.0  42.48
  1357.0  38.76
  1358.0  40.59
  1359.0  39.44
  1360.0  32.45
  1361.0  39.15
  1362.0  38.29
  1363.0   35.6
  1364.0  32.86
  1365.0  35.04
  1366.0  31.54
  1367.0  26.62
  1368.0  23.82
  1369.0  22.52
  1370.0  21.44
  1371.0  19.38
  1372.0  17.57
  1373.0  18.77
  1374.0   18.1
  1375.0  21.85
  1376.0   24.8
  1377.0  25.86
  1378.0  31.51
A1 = 23.82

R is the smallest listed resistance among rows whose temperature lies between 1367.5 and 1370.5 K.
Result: 21.44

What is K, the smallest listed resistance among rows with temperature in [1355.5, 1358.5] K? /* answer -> 38.76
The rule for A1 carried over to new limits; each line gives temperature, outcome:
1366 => 31.54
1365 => 35.04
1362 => 38.29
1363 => 35.6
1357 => 38.76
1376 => 24.8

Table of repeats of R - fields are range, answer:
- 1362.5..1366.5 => 31.54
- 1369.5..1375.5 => 17.57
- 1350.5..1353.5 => 37.98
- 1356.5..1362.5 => 32.45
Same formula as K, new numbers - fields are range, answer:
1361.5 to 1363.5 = 35.6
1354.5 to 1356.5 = 39.32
